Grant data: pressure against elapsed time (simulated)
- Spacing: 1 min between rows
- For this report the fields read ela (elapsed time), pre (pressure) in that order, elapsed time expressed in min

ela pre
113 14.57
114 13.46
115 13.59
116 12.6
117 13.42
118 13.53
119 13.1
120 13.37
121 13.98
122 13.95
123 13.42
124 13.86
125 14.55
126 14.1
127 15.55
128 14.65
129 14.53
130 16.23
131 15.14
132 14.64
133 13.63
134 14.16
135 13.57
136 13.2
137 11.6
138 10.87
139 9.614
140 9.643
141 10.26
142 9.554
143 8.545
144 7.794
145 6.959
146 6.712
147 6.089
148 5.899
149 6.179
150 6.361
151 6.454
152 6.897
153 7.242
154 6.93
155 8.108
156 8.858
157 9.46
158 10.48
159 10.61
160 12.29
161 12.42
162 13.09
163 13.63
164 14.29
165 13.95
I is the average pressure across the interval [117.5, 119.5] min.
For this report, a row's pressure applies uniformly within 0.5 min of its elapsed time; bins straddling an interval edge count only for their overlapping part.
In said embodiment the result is 13.3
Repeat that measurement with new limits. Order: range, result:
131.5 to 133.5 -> 14.1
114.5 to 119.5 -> 13.2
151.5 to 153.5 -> 7.07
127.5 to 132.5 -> 15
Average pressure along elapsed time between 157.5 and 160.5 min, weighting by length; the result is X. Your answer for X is 11.1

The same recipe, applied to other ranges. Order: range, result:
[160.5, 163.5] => 13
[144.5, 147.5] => 6.59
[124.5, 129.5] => 14.7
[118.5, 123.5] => 13.6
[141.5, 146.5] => 7.91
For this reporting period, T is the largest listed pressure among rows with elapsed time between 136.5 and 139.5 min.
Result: 11.6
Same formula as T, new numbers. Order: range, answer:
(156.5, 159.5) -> 10.61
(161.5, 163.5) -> 13.63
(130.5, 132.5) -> 15.14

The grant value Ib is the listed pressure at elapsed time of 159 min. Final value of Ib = 10.61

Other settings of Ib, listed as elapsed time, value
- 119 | 13.1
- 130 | 16.23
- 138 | 10.87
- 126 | 14.1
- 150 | 6.361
